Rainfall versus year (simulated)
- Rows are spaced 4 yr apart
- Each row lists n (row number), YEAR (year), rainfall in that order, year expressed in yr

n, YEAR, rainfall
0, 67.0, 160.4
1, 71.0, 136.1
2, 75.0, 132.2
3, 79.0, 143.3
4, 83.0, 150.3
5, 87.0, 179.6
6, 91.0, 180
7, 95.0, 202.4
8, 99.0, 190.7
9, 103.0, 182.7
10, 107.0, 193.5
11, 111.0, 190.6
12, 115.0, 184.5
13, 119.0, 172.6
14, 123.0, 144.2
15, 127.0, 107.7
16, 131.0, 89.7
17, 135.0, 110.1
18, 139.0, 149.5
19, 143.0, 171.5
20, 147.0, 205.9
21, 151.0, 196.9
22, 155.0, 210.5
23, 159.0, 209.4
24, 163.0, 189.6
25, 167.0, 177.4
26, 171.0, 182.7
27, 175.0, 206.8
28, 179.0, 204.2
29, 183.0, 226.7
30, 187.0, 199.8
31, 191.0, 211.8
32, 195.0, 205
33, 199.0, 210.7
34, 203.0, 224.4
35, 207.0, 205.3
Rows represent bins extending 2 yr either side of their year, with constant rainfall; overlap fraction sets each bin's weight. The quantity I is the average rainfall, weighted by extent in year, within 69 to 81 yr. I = 137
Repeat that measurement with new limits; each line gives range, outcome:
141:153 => 191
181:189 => 213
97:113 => 189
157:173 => 190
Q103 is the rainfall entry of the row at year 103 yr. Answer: 182.7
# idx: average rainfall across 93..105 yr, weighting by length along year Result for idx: 192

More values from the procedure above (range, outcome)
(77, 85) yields 147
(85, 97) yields 187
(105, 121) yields 185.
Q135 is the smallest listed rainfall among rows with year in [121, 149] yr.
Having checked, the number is 89.7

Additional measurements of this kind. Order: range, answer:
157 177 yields 177.4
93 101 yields 190.7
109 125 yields 144.2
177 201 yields 199.8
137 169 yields 149.5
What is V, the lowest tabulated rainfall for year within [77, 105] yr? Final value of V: 143.3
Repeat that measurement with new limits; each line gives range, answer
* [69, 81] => 132.2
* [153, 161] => 209.4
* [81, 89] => 150.3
